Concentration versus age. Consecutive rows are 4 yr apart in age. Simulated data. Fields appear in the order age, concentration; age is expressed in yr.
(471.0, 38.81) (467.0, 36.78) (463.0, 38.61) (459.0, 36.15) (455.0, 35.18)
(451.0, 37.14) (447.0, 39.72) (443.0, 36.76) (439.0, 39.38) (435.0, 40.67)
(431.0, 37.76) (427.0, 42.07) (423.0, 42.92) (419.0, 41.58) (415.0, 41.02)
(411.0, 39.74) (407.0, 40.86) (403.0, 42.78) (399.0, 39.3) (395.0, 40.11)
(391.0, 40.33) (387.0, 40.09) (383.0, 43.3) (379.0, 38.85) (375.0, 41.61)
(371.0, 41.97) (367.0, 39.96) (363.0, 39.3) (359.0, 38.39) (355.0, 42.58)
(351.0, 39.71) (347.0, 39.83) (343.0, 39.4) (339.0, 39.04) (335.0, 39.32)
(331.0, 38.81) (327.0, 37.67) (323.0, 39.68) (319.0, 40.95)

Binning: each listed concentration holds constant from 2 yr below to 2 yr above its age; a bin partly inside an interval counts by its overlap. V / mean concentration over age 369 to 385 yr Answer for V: 41.4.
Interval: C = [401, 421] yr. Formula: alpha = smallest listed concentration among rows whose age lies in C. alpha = 39.74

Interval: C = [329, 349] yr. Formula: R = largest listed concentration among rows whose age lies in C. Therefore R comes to 39.83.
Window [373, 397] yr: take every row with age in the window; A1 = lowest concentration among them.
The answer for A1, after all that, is 38.85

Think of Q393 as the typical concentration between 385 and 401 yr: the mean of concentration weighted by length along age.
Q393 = 40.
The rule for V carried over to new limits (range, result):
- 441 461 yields 37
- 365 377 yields 41.2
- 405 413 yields 40.3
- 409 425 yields 41.3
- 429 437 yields 39.2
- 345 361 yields 40.1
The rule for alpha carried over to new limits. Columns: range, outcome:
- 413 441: 37.76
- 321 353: 37.67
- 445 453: 37.14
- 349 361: 38.39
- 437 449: 36.76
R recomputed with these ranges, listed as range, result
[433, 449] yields 40.67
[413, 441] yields 42.92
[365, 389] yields 43.3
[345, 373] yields 42.58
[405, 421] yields 41.58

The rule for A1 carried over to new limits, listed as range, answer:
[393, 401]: 39.3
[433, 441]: 39.38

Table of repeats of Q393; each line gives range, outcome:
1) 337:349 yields 39.4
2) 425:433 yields 39.9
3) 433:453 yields 38.7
